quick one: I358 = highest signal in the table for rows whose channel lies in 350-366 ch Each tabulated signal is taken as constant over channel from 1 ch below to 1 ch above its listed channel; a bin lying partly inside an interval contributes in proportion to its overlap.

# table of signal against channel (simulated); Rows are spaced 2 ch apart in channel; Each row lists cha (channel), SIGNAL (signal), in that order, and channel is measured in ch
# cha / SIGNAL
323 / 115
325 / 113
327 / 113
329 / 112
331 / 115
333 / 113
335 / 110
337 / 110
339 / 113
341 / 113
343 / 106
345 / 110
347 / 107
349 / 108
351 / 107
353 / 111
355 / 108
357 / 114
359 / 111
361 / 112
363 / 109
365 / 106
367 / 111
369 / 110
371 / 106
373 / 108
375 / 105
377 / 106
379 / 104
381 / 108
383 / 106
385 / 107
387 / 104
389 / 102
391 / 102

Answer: 114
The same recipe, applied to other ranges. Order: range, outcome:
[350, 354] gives 111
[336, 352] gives 113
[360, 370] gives 112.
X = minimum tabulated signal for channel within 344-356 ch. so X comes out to 107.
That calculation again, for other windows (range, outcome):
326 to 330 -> 112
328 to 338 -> 110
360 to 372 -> 106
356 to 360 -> 111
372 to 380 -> 104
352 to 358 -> 108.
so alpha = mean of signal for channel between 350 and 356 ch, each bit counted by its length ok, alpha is 109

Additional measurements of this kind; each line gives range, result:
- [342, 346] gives 108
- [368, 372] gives 108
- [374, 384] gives 106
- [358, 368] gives 110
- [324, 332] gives 113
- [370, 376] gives 106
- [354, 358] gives 111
